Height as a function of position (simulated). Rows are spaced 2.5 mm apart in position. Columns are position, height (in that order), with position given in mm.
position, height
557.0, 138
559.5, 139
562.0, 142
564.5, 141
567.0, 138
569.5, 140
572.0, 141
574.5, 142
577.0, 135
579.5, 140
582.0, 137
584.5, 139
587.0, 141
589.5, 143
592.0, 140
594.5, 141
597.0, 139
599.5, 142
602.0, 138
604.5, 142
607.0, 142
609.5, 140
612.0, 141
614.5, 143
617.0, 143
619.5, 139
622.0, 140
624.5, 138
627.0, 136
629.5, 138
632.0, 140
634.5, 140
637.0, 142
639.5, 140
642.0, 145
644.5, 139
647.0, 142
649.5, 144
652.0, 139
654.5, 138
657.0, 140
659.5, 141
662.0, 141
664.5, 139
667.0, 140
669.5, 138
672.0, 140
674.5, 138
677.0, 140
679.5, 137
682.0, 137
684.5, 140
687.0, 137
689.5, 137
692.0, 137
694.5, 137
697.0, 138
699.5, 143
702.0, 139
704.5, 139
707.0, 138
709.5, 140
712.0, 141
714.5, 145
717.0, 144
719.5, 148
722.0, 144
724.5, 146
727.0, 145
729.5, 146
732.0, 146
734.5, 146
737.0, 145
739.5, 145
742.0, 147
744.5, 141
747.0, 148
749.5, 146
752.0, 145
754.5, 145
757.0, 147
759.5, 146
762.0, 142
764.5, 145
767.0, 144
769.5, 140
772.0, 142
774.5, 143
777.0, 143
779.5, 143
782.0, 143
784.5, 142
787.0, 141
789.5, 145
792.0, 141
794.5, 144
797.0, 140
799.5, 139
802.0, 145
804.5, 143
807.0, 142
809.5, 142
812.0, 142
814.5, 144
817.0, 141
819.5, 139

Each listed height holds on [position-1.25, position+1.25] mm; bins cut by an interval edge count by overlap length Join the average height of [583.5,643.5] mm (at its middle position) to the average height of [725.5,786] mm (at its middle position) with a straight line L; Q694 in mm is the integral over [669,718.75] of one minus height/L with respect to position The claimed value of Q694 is 1.16 mm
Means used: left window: 140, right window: 144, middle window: 139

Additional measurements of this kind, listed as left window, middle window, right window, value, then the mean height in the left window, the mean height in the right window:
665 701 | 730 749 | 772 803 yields -0.7 mm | 139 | 142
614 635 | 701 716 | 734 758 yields 0.3 mm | 140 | 145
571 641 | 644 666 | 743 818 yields 0.1 mm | 140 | 143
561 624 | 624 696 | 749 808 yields 1.0 mm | 140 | 143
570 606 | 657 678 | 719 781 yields 0.4 mm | 140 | 145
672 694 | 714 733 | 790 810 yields -0.8 mm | 138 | 142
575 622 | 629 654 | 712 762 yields 0.2 mm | 140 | 145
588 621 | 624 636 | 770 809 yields 0.2 mm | 141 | 142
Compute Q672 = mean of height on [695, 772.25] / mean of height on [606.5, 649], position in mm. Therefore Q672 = 1.0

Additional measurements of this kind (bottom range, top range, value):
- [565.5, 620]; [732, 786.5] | 1.03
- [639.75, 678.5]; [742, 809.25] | 1.02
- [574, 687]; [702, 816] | 1.03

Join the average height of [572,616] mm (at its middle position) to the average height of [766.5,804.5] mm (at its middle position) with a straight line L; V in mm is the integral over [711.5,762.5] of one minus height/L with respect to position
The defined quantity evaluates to -1.2 mm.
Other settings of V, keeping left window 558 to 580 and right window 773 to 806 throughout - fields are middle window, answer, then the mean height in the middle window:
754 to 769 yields -0.3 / 145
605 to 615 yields -0.1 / 141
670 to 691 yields 0.4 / 138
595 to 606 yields 0.0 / 140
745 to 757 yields -0.3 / 146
